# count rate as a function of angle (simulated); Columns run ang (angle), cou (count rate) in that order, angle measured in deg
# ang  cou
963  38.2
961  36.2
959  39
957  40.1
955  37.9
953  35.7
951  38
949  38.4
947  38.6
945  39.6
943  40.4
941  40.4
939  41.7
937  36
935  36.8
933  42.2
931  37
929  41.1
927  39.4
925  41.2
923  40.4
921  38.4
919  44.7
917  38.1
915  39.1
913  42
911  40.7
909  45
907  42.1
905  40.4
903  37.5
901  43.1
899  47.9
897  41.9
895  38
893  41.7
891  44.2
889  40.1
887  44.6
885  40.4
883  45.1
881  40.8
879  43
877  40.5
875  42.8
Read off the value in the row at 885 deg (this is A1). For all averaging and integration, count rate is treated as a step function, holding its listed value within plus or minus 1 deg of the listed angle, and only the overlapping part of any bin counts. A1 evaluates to 40.4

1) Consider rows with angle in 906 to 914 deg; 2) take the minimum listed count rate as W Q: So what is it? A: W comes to 40.7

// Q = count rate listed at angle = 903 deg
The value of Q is 37.5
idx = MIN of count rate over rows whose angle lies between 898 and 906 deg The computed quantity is 37.5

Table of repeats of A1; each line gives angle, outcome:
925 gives 41.2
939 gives 41.7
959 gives 39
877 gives 40.5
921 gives 38.4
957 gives 40.1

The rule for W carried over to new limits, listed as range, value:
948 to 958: 35.7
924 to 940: 36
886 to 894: 40.1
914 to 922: 38.1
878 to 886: 40.4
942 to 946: 39.6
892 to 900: 38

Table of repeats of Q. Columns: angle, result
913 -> 42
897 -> 41.9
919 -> 44.7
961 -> 36.2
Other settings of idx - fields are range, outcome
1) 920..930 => 38.4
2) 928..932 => 37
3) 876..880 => 40.5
